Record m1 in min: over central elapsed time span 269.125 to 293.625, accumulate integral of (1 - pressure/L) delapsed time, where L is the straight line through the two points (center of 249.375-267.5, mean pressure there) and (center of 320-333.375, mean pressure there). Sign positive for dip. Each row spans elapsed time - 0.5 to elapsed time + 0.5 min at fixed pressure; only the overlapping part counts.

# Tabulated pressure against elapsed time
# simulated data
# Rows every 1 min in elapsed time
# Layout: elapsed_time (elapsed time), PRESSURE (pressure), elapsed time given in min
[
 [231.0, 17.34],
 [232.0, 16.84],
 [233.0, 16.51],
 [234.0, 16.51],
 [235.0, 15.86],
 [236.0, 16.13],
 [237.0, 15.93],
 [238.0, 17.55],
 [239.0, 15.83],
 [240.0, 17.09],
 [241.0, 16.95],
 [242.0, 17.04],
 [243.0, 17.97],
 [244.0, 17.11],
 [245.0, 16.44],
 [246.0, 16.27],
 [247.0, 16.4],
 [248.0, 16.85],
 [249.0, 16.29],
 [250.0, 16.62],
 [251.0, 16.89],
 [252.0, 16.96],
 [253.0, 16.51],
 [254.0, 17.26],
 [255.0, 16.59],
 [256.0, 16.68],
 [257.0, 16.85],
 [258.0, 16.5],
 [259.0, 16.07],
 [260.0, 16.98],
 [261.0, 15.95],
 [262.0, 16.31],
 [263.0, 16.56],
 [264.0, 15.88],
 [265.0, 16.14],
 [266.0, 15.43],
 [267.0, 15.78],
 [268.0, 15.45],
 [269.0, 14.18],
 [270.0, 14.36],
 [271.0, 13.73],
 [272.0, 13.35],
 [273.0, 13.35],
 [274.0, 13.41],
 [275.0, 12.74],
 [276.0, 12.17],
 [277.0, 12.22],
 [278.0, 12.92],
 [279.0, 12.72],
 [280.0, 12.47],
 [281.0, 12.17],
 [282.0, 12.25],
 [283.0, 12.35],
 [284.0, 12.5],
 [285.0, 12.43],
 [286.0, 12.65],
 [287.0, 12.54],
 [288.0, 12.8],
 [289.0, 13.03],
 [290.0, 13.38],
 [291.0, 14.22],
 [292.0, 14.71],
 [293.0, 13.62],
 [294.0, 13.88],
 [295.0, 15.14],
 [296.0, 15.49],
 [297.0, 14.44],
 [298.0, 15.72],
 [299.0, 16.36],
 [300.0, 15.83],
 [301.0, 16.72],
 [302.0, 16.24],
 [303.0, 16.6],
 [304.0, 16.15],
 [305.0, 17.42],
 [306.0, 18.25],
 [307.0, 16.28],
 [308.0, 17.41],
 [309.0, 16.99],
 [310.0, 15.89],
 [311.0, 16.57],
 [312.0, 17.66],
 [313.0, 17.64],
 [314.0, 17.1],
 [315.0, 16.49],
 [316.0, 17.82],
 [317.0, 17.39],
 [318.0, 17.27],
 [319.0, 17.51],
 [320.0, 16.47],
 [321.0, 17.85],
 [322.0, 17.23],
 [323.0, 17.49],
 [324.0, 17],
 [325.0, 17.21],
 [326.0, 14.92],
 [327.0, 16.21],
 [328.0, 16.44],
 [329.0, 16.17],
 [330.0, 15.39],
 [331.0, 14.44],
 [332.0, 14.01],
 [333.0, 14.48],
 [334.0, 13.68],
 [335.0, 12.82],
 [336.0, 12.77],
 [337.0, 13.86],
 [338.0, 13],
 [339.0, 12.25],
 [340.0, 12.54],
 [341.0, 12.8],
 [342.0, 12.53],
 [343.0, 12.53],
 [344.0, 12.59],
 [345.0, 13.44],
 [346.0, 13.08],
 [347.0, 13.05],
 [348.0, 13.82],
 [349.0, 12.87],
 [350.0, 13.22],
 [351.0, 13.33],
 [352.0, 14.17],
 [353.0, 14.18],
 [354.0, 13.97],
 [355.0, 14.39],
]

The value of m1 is 5.0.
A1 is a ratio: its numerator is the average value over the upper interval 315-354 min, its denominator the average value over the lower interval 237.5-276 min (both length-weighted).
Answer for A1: 0.92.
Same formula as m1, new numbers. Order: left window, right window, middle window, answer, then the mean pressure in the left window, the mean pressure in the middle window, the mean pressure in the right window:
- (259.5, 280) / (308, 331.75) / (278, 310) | 2.02 min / 14.4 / 14.6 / 16.7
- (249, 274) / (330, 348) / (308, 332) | -4.88 min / 15.8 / 16.7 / 13.2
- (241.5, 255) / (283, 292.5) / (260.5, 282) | 0.84 min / 16.8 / 14.1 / 13.1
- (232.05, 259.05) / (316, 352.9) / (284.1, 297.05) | 1.64 min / 16.7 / 13.7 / 14.6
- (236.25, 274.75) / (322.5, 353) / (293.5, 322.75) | -3.64 min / 16.1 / 16.6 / 14.1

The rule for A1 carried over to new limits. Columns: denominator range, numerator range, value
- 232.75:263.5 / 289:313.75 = 0.96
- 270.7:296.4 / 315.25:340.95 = 1.17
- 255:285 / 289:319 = 1.12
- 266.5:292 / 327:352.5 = 1.03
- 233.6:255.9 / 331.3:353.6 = 0.79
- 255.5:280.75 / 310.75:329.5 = 1.15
